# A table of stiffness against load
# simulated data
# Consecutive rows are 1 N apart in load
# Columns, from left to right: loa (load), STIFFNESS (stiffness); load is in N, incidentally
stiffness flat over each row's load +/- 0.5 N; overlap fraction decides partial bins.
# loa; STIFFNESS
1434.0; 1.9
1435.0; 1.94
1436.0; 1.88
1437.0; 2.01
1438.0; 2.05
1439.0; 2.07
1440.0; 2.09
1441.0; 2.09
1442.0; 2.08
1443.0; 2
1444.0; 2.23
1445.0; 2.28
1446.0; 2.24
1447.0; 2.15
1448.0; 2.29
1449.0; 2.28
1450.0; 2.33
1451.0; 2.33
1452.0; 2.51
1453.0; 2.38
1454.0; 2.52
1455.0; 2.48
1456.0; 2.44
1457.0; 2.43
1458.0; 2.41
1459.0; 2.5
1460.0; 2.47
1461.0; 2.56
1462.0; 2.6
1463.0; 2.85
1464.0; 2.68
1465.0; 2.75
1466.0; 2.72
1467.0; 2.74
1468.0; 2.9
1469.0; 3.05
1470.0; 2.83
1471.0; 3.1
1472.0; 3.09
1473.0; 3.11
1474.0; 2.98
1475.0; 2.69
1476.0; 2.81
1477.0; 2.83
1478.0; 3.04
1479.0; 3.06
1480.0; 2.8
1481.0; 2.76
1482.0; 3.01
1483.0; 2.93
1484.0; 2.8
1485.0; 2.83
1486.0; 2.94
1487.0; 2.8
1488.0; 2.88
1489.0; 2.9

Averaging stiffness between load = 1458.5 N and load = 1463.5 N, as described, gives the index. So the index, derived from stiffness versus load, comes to 2.6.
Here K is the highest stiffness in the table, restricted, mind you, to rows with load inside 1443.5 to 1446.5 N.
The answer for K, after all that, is 2.28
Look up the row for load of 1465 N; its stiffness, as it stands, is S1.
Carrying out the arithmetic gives 2.75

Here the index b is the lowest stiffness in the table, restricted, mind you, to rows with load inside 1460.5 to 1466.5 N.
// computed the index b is 2.56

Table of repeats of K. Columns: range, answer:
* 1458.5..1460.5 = 2.5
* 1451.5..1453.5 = 2.51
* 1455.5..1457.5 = 2.44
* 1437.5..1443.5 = 2.09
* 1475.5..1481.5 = 3.06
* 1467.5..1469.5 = 3.05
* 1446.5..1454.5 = 2.52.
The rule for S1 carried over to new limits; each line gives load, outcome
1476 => 2.81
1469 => 3.05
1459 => 2.5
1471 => 3.1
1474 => 2.98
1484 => 2.8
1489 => 2.9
